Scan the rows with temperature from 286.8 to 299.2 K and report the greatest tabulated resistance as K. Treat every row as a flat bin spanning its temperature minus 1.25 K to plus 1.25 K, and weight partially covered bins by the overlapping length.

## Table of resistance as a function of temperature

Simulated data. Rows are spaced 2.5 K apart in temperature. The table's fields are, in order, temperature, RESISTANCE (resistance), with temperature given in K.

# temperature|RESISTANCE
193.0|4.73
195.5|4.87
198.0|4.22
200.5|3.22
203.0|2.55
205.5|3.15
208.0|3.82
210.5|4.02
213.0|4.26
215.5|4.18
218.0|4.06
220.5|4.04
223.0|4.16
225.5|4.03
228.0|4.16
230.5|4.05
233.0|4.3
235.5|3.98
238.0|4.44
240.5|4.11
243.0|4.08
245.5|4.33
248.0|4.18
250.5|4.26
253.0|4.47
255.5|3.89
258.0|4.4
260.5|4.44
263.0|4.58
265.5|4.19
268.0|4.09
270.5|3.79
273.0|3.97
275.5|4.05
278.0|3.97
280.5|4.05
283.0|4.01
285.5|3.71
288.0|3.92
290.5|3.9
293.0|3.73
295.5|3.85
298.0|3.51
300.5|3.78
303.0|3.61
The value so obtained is 3.92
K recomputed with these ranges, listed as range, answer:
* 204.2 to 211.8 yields 4.02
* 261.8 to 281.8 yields 4.58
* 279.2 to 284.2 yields 4.05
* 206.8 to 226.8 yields 4.26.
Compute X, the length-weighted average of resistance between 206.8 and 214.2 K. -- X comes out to 4.03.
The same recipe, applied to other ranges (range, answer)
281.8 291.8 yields 3.88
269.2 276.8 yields 3.94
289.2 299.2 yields 3.75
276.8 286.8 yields 3.93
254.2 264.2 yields 4.33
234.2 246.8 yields 4.19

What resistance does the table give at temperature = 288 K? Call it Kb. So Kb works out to 3.92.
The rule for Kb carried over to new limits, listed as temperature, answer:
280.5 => 4.05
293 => 3.73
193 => 4.73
